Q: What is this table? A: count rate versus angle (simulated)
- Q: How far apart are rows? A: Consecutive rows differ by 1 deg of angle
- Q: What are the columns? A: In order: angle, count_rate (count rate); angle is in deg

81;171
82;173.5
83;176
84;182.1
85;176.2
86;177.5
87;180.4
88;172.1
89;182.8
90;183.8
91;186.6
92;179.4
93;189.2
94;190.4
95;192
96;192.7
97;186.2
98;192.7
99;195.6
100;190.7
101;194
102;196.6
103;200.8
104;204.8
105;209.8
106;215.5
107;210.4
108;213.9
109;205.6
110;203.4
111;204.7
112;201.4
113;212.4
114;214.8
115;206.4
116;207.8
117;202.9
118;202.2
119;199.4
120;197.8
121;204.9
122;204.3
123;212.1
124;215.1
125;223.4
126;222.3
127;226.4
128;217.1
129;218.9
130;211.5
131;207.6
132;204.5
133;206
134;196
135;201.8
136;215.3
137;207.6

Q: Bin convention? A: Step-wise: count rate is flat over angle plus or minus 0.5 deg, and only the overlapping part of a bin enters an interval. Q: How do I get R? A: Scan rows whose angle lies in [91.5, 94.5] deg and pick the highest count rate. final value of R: 190.4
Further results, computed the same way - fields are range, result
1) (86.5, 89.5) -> 182.8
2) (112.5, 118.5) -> 214.8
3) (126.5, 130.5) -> 226.4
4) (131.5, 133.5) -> 206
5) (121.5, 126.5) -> 223.4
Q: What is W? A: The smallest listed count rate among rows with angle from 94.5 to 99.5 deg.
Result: 186.2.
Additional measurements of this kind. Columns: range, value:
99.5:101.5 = 190.7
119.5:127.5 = 197.8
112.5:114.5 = 212.4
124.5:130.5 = 211.5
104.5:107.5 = 209.8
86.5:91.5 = 172.1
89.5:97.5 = 179.4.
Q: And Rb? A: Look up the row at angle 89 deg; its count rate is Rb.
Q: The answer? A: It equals 182.8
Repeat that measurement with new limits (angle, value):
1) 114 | 214.8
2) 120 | 197.8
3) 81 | 171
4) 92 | 179.4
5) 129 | 218.9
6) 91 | 186.6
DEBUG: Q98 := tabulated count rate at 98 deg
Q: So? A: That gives 192.7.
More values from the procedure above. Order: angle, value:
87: 180.4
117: 202.9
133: 206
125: 223.4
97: 186.2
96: 192.7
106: 215.5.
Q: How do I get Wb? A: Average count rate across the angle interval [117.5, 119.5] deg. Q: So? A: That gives 201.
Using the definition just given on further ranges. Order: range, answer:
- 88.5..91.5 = 184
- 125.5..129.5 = 221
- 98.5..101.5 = 193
